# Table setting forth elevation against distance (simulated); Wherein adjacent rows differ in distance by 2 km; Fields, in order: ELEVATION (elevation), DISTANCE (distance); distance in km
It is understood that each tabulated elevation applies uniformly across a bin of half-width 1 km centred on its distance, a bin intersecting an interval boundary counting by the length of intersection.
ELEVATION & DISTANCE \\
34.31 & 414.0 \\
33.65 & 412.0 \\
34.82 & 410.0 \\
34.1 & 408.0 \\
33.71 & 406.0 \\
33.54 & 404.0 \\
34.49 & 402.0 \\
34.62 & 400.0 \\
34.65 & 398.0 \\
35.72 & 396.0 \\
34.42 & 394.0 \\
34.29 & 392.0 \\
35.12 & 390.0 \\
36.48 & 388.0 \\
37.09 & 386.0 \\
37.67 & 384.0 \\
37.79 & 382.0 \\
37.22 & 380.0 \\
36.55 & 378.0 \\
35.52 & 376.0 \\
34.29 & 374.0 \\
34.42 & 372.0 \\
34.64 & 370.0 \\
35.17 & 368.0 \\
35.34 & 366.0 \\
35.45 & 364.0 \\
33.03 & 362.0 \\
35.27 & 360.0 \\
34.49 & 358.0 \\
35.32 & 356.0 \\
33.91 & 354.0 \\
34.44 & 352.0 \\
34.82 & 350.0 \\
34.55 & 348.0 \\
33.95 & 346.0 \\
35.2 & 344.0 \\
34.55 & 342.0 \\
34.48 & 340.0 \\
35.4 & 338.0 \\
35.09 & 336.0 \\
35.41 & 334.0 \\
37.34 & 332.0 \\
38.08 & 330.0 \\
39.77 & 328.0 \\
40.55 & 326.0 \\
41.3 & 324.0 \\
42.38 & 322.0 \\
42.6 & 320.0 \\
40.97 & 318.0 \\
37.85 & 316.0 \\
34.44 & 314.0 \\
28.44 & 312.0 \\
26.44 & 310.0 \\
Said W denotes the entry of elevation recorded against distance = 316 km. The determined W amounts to 37.85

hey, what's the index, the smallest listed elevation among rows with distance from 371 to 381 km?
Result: 34.29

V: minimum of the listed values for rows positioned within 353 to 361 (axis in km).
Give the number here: 33.91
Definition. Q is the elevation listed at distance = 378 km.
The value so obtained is 36.55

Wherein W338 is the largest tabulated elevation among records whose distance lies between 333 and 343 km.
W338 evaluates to 35.41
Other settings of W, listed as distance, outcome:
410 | 34.82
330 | 38.08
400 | 34.62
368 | 35.17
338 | 35.4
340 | 34.48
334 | 35.41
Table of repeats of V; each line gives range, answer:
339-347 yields 33.95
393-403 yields 34.42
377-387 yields 36.55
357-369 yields 33.03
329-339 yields 35.09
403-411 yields 33.54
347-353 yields 34.44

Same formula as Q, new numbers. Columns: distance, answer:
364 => 35.45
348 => 34.55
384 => 37.67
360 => 35.27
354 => 33.91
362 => 33.03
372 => 34.42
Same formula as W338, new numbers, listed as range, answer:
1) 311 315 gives 34.44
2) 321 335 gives 42.38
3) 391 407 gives 35.72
